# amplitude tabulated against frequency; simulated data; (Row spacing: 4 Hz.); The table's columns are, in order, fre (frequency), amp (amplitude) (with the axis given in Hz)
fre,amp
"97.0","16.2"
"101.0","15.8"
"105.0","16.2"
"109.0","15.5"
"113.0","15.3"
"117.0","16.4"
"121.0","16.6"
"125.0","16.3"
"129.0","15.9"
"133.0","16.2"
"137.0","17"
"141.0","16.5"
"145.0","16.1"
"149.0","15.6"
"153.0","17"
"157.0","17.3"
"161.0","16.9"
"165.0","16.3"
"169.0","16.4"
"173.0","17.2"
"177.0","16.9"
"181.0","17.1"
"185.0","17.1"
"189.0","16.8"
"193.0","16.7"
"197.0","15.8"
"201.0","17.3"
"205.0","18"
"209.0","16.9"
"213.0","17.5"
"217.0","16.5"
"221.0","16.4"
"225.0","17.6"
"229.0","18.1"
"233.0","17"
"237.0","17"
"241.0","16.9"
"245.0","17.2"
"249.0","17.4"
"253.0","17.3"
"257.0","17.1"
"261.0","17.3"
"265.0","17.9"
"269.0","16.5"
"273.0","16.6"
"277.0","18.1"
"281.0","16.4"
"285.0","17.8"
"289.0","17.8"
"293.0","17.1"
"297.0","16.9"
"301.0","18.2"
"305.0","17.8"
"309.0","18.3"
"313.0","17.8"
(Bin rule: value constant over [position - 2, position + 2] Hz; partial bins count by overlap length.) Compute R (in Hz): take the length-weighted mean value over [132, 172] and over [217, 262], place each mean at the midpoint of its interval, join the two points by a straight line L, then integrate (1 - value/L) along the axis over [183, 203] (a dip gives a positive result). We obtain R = 0.1 Hz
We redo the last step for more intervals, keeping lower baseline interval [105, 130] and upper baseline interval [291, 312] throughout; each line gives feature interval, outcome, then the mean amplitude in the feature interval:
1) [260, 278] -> 0.15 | 17.2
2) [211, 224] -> 0.04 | 16.9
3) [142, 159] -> -0.19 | 16.5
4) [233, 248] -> 0.06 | 17.1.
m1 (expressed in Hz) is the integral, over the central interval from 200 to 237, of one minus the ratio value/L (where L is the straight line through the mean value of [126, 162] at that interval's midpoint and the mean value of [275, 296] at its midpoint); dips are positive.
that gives -0.6 Hz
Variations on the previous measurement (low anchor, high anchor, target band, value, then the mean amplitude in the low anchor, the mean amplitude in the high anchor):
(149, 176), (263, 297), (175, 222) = 0.0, 16.8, 17.3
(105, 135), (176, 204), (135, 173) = -0.4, 16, 16.9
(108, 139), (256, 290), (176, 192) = -0.3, 16.2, 17.3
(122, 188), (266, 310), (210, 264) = -0.3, 16.6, 17.4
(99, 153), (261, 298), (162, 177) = -0.2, 16.1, 17.2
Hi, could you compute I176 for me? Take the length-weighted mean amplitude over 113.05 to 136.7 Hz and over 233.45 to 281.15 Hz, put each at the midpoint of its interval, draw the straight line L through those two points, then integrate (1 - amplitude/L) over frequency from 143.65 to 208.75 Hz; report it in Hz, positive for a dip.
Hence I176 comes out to -0.7 Hz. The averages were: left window 16.3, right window 17.2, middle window 16.8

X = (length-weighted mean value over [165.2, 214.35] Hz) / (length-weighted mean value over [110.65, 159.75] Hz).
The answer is 1.0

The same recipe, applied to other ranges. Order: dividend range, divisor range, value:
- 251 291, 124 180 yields 1.04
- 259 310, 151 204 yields 1.03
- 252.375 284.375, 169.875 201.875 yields 1.02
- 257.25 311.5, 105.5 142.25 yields 1.08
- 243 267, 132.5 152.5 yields 1.06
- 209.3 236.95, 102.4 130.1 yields 1.07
